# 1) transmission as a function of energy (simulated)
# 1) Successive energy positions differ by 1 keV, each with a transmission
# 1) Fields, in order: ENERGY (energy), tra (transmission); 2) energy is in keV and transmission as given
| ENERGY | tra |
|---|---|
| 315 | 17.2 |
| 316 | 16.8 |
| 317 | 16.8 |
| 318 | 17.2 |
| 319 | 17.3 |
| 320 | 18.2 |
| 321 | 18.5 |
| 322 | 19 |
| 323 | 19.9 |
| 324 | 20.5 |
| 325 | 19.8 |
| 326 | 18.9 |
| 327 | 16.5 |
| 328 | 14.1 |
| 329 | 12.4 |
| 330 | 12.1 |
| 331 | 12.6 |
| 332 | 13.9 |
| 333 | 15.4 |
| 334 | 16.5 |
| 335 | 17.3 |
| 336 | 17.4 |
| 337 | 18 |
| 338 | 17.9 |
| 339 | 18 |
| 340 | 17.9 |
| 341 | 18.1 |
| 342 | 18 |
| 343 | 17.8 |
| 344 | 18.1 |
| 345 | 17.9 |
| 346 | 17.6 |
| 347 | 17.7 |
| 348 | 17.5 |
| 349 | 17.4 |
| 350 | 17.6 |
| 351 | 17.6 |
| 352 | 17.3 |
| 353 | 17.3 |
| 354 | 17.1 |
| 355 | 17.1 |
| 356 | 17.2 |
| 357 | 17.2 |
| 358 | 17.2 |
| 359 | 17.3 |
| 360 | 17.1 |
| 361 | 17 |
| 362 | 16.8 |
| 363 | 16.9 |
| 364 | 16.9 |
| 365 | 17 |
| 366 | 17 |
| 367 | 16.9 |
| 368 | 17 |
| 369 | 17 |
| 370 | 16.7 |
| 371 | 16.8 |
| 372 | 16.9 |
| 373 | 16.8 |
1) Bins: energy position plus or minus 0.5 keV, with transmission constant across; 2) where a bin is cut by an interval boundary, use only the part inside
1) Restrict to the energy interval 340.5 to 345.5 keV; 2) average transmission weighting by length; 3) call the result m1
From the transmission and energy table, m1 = 18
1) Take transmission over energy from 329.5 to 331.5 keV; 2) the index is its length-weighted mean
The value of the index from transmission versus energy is 12.3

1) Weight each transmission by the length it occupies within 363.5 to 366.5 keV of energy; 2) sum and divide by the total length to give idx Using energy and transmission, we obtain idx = 17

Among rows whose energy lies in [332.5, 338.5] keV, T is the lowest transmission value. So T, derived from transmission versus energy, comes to 15.4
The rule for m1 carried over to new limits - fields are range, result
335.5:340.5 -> 17.8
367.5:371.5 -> 16.9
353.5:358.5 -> 17.2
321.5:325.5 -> 19.8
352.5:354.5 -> 17.2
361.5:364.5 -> 16.9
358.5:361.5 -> 17.1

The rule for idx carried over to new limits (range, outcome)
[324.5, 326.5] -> 19.4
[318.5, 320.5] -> 17.8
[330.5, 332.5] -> 13.2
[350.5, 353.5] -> 17.4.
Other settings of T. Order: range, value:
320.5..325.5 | 18.5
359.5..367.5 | 16.8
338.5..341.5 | 17.9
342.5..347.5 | 17.6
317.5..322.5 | 17.2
